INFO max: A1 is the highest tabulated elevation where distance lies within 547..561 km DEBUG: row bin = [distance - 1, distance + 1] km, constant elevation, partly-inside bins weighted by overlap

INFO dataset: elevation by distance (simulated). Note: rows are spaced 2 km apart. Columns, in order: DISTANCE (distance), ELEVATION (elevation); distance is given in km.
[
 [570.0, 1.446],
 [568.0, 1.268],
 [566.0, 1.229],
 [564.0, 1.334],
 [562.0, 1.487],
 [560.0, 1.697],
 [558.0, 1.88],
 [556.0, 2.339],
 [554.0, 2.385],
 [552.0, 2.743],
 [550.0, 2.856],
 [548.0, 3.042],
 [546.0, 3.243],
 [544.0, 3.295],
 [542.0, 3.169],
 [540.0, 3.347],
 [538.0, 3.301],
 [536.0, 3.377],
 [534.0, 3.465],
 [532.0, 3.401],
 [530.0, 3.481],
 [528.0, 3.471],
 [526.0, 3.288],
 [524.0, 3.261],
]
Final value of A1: 3.042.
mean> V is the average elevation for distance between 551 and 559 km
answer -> 2.34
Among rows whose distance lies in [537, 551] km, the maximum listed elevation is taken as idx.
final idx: 3.347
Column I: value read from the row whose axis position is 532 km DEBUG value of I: 3.401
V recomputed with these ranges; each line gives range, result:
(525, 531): 3.41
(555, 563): 1.85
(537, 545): 3.28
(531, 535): 3.43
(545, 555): 2.85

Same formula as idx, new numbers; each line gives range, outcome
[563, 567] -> 1.334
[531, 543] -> 3.465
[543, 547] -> 3.295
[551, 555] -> 2.743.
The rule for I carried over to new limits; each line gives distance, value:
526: 3.288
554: 2.385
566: 1.229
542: 3.169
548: 3.042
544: 3.295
